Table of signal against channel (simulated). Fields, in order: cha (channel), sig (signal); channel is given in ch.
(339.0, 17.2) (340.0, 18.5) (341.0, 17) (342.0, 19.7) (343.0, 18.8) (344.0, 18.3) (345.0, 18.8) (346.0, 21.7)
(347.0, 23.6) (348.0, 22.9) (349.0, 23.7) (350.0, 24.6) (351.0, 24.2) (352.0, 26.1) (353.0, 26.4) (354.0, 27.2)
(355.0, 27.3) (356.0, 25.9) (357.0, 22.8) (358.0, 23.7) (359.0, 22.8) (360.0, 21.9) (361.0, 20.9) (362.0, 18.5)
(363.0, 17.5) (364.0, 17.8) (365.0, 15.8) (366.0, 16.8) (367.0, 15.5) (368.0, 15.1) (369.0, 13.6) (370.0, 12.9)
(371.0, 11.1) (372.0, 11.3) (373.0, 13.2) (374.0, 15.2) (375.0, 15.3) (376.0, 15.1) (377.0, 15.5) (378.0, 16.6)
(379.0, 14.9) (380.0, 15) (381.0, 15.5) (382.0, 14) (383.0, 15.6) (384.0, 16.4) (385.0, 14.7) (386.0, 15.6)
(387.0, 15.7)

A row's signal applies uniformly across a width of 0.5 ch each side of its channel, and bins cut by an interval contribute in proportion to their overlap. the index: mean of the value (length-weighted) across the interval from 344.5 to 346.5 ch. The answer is 20.2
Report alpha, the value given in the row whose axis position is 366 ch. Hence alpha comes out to 16.8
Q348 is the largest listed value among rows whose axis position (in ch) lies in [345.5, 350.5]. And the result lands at 24.6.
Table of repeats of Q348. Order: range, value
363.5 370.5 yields 17.8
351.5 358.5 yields 27.3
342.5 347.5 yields 23.6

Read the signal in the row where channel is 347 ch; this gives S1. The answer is 23.6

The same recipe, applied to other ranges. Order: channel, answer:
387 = 15.7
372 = 11.3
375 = 15.3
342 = 19.7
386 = 15.6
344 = 18.3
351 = 24.2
